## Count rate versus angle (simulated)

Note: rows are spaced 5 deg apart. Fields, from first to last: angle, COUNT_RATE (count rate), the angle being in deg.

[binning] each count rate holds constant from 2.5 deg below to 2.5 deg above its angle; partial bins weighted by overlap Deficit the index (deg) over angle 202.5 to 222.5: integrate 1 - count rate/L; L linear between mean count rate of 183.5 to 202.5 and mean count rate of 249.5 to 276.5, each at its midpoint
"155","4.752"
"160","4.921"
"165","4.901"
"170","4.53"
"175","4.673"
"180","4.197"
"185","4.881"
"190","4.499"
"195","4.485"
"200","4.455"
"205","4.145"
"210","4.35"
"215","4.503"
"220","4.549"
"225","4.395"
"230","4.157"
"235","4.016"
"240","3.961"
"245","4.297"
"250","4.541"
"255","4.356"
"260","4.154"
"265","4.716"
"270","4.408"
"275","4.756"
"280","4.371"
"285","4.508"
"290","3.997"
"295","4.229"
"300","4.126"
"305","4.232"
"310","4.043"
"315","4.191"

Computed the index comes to 0.7 deg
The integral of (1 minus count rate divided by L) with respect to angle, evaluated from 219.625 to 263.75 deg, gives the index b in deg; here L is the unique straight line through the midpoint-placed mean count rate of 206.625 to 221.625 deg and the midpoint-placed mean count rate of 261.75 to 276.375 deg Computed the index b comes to 2.44 deg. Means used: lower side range 4.44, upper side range 4.59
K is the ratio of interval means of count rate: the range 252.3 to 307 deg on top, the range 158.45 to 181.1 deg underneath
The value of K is 0.9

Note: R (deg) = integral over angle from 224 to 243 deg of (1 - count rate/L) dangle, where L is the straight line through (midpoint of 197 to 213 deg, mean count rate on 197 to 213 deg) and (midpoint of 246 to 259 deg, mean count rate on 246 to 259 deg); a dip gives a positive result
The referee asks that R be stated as 1.1 deg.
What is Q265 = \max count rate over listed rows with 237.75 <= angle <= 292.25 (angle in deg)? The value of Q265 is 4.756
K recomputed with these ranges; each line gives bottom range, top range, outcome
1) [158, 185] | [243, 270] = 0.95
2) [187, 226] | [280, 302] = 0.96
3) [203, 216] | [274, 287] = 1.05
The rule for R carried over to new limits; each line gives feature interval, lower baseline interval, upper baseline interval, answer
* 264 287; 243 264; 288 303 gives -1.64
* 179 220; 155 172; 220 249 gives 0.38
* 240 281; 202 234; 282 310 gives -1.53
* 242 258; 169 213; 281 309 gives -0.19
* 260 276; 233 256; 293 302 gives -1.27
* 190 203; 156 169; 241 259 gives 0.53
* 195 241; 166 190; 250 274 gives 2.19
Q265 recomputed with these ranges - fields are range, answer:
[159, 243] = 4.921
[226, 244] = 4.157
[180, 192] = 4.881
